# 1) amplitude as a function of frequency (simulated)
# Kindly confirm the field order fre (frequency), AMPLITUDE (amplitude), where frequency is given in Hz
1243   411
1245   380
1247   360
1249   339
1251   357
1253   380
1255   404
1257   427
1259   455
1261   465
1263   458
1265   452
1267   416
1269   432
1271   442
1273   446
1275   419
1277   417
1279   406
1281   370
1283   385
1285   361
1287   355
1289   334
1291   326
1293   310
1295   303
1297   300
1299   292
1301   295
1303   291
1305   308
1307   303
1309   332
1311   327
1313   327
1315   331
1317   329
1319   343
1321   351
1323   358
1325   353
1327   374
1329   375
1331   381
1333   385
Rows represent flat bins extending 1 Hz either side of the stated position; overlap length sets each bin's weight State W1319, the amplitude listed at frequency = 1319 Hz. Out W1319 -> 343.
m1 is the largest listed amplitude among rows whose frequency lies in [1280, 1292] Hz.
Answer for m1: 385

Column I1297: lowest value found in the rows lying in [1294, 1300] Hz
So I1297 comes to 292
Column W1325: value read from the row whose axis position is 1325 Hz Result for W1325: 353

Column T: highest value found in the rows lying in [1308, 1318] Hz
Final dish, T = 332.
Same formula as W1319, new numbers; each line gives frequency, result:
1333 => 385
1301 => 295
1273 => 446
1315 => 331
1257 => 427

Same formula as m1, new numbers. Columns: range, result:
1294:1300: 303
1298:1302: 295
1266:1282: 446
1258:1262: 465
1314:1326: 358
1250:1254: 380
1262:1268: 458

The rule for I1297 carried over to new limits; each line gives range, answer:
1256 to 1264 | 427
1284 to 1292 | 326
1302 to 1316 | 291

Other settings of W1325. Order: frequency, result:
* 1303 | 291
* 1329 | 375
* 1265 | 452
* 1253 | 380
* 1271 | 442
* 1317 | 329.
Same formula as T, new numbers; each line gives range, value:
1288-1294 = 334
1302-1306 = 308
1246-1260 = 455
